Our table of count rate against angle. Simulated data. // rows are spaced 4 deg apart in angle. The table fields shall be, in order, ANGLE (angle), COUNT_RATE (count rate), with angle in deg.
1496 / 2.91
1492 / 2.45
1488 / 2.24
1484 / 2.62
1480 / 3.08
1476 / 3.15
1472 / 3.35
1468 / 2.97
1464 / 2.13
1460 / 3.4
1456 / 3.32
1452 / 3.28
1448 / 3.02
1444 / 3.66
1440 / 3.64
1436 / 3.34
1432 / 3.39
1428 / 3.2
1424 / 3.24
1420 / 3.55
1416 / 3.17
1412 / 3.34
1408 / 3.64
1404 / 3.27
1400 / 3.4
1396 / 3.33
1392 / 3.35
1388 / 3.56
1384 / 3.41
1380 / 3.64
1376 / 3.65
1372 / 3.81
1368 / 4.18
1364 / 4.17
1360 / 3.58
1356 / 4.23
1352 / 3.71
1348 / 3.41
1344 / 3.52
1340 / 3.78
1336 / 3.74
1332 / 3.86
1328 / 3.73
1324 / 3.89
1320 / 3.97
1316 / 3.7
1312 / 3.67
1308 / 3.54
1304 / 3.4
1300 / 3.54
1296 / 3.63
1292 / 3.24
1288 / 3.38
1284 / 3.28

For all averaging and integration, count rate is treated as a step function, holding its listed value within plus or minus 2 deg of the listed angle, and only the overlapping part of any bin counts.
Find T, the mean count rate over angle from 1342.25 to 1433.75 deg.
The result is 3.55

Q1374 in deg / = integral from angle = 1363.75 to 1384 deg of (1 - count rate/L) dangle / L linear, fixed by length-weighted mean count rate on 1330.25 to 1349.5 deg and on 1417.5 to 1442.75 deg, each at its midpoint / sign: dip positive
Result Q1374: -1.44 deg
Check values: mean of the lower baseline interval 3.67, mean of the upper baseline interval 3.4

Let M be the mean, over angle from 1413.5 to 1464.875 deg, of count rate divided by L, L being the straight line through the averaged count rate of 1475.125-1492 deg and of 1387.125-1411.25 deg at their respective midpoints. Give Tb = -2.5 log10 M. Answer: -0.07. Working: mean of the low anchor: 3.41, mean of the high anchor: 2.71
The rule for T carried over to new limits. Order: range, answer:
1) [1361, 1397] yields 3.68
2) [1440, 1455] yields 3.36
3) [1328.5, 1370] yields 3.81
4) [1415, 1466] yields 3.26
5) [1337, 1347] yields 3.63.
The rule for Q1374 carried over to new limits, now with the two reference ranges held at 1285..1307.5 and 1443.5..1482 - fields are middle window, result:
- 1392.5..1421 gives -1.36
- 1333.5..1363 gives -3.46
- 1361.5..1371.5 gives -2.39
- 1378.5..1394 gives -1.05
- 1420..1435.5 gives -0.66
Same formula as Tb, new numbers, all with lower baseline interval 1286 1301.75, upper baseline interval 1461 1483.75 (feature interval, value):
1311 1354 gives -0.12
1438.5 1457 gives -0.13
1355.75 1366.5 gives -0.21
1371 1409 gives -0.11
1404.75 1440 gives -0.10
